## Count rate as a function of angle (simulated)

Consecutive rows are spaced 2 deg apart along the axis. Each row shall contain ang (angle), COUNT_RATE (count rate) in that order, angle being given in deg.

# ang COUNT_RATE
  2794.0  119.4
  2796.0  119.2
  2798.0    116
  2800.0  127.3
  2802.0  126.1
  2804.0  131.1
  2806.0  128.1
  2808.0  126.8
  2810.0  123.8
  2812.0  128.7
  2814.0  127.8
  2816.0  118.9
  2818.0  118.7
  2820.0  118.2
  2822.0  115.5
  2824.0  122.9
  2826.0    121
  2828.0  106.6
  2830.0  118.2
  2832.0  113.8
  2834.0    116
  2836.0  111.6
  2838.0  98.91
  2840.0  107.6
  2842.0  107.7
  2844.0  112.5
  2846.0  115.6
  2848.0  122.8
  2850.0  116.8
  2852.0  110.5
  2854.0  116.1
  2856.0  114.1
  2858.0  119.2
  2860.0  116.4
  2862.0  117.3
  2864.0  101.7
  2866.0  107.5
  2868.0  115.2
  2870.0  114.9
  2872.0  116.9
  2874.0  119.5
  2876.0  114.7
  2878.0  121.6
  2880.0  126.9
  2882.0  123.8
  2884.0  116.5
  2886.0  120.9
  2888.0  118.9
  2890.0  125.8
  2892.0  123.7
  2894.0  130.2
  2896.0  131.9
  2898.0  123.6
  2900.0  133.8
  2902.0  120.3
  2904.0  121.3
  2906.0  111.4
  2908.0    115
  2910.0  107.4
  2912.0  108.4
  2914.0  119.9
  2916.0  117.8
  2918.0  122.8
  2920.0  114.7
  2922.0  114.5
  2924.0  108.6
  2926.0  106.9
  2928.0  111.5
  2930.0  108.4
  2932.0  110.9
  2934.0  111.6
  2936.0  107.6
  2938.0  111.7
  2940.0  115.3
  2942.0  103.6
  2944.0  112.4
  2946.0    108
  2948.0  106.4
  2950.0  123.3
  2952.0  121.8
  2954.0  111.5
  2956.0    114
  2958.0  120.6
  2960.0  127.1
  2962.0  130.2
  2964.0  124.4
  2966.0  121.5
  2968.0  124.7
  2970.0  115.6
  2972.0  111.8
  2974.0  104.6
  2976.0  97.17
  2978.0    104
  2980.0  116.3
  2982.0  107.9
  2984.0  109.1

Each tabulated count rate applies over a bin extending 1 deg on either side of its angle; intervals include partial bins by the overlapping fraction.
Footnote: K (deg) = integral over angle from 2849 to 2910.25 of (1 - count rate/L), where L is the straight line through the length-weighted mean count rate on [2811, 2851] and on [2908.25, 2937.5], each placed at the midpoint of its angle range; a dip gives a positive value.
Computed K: -2.5 deg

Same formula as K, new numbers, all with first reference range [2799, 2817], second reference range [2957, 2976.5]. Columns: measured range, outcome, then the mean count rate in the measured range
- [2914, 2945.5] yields 2.1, 112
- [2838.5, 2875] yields 3.0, 114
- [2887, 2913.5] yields 0.2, 121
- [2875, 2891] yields 0.2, 121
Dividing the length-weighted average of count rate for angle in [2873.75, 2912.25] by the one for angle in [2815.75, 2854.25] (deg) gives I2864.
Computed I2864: 1.1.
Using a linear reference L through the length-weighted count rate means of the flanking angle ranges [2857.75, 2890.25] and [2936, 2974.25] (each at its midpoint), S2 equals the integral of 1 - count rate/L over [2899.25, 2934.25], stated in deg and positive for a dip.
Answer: 0.62 deg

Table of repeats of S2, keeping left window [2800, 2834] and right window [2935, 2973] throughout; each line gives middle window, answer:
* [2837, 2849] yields 1.0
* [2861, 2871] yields 0.7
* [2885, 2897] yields -0.6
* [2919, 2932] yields 0.7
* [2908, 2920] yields 0.3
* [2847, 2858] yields 0.4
